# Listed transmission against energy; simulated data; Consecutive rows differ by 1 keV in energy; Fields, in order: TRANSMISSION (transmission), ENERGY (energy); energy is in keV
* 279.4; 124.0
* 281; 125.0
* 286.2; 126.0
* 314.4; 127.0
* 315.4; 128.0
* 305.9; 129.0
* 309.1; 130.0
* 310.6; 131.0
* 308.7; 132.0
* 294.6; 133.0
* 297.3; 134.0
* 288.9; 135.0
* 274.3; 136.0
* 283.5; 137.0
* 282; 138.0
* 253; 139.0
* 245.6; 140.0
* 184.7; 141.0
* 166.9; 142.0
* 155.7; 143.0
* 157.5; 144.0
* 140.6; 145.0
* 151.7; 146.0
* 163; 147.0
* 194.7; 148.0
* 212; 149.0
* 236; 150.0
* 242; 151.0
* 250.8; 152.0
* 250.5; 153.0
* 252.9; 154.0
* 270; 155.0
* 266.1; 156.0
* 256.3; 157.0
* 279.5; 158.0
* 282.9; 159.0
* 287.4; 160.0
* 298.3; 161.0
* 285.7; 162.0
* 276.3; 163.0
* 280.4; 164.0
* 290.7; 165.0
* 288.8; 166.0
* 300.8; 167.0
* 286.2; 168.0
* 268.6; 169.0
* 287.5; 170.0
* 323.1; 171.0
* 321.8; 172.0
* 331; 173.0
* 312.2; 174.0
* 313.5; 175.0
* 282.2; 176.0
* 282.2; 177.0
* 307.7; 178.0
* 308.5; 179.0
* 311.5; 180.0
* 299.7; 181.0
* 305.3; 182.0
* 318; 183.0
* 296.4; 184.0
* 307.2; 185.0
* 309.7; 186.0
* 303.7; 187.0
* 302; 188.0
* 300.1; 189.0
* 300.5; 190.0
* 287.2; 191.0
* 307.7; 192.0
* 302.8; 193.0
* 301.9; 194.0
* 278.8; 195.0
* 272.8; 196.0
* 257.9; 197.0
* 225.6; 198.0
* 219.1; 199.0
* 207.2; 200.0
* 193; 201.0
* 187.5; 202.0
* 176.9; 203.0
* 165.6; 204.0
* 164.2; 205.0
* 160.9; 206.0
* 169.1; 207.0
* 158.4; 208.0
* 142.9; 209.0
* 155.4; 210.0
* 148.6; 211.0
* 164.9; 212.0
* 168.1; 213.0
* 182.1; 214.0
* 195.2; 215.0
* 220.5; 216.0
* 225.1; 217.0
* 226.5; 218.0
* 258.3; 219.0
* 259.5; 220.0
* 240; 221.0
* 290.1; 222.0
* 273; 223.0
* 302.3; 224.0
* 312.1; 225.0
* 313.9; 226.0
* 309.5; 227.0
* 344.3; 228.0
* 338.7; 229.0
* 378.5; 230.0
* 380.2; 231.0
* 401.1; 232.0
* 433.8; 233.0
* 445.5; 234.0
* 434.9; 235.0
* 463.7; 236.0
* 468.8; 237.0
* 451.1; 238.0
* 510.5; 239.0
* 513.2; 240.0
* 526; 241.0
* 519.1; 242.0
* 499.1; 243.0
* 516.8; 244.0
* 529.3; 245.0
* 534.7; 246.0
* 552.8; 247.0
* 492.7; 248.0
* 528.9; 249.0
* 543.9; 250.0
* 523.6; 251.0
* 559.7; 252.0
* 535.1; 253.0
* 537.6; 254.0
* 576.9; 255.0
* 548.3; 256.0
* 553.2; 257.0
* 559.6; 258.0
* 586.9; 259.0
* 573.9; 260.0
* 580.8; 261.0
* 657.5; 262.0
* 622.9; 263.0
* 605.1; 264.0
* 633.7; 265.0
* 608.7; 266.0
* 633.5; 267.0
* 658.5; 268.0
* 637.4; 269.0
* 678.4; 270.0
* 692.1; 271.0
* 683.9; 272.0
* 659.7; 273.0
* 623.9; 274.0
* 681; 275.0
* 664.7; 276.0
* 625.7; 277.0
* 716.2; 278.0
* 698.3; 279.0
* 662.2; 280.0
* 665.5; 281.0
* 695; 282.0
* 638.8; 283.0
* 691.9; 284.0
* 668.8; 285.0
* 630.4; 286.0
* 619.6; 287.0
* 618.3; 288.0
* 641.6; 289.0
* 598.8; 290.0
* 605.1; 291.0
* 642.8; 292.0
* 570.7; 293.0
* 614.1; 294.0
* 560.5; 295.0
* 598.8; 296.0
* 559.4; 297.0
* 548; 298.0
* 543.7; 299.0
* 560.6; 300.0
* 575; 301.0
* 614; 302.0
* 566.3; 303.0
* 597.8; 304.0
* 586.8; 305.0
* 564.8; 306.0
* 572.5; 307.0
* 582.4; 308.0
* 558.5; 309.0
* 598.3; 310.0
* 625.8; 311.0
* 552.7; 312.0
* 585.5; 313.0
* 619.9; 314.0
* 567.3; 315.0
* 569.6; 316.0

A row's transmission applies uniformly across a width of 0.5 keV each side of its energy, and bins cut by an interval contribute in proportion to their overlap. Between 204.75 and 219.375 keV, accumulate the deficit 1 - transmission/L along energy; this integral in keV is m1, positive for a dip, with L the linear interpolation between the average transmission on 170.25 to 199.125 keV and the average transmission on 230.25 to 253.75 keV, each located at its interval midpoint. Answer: 7.8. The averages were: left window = 297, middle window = 182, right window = 493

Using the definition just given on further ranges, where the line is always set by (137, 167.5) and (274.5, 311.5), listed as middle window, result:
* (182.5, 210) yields 8.5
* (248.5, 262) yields -1.1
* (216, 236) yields 5.2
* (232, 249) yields -0.6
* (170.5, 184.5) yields 0.0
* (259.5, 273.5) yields -2.4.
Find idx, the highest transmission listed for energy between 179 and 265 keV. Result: 657.5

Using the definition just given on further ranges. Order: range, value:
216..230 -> 378.5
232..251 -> 552.8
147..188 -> 331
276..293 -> 716.2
